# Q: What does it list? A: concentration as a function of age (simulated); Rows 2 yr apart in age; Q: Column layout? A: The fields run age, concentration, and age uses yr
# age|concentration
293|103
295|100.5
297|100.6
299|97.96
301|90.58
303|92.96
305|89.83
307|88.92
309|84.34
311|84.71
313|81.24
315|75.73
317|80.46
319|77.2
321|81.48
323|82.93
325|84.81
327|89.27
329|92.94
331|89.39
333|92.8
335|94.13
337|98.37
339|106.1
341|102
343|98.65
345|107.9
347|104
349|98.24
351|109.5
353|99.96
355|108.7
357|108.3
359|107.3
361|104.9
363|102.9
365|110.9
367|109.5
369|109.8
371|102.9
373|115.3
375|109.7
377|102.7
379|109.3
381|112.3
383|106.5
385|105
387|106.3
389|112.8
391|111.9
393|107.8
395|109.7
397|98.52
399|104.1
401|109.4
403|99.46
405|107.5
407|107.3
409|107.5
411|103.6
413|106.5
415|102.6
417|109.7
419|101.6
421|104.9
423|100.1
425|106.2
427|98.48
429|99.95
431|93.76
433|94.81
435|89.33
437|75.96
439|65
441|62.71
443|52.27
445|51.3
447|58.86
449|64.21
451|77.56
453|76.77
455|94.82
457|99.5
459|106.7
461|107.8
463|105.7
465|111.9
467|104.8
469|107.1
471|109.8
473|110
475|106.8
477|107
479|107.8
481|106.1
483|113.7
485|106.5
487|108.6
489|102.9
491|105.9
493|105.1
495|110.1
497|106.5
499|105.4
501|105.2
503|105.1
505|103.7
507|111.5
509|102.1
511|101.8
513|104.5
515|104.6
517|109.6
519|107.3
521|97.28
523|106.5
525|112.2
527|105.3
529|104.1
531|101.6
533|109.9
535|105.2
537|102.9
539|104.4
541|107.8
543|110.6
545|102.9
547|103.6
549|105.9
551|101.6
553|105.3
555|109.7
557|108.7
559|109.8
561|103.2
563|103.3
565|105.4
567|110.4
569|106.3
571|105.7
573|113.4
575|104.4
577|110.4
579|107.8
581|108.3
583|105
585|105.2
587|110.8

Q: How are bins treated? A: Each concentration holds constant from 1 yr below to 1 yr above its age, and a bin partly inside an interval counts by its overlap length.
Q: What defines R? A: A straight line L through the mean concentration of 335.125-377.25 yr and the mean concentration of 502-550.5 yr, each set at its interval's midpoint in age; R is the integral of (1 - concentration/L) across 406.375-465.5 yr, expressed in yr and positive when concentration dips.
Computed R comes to 8.1 yr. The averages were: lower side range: 105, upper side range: 105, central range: 91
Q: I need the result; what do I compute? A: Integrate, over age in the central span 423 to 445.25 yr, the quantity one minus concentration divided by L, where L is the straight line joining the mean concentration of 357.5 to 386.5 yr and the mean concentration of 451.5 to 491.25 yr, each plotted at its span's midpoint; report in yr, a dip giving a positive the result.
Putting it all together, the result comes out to 4.9 yr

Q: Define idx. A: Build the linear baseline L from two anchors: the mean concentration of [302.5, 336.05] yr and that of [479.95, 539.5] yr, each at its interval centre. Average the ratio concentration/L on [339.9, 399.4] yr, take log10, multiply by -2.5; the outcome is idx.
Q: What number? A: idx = -0.17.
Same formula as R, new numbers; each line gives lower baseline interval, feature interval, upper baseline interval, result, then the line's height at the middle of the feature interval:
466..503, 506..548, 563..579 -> 0.74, 107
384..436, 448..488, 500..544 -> 1.18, 105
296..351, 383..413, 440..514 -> -3.70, 94.8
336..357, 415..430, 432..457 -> -4.32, 79.9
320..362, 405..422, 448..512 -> -0.82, 101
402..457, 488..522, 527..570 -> -1.83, 99.9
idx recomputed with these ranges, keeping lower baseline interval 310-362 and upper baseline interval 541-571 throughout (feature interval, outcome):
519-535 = -0.007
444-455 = 0.420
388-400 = -0.103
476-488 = -0.061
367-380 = -0.125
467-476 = -0.065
